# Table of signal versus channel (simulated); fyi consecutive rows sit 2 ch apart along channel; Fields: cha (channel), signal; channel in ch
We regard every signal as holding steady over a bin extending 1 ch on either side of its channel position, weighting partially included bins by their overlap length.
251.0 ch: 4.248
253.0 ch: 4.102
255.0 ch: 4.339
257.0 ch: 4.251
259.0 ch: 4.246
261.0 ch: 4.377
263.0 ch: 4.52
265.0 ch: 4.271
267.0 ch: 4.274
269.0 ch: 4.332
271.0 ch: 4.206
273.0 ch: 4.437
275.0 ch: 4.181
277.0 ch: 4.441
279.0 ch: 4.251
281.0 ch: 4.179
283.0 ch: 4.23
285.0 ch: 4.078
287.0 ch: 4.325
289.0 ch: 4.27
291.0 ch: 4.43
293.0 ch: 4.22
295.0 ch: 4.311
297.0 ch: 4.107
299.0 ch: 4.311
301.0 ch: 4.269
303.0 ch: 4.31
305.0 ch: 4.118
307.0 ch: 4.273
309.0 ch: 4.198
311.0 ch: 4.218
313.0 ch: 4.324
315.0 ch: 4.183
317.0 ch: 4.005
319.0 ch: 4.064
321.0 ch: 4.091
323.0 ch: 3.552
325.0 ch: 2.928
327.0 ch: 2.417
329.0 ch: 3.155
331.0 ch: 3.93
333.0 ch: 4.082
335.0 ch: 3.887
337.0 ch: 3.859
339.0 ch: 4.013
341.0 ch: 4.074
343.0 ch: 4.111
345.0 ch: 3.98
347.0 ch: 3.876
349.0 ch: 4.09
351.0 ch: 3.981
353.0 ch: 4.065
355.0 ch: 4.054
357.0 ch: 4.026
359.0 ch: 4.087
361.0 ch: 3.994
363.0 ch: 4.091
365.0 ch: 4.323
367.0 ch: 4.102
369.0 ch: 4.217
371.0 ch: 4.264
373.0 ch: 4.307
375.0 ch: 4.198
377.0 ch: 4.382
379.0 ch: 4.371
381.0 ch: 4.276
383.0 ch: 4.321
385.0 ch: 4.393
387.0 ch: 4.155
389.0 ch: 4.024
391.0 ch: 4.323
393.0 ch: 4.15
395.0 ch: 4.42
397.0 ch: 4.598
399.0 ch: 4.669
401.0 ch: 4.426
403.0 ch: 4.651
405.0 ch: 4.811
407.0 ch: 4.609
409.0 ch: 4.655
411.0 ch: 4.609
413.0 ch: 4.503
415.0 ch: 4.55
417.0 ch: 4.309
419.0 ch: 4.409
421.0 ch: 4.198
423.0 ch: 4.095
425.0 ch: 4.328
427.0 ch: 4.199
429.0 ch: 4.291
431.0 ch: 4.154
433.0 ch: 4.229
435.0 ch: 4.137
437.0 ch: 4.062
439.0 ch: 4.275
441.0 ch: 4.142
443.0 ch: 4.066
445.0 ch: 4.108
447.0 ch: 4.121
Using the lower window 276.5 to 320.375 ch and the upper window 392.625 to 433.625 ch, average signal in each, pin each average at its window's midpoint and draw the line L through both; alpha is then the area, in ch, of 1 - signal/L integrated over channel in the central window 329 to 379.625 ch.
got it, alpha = 2.96 ch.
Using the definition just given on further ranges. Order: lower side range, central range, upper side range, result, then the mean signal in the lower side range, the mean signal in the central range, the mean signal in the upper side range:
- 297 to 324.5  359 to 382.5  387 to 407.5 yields 0.67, 4.12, 4.23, 4.45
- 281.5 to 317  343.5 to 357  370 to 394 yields 0.76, 4.24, 4.01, 4.26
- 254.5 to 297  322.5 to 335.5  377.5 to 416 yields 2.86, 4.29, 3.4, 4.45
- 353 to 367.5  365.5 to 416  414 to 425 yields -2.28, 4.09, 4.4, 4.31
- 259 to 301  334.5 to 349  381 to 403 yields 1.15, 4.29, 3.98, 4.36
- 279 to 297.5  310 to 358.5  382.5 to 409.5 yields 5.07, 4.24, 3.88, 4.44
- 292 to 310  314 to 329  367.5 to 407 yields 2.43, 4.24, 3.58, 4.37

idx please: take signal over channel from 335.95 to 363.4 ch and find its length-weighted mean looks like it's 4.02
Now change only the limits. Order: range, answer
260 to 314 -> 4.28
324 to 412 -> 4.14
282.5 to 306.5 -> 4.25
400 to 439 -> 4.38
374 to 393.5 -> 4.26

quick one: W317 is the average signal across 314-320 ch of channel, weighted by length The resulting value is 4.08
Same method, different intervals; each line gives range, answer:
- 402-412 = 4.67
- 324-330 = 2.83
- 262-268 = 4.36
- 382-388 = 4.29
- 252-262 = 4.26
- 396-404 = 4.59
